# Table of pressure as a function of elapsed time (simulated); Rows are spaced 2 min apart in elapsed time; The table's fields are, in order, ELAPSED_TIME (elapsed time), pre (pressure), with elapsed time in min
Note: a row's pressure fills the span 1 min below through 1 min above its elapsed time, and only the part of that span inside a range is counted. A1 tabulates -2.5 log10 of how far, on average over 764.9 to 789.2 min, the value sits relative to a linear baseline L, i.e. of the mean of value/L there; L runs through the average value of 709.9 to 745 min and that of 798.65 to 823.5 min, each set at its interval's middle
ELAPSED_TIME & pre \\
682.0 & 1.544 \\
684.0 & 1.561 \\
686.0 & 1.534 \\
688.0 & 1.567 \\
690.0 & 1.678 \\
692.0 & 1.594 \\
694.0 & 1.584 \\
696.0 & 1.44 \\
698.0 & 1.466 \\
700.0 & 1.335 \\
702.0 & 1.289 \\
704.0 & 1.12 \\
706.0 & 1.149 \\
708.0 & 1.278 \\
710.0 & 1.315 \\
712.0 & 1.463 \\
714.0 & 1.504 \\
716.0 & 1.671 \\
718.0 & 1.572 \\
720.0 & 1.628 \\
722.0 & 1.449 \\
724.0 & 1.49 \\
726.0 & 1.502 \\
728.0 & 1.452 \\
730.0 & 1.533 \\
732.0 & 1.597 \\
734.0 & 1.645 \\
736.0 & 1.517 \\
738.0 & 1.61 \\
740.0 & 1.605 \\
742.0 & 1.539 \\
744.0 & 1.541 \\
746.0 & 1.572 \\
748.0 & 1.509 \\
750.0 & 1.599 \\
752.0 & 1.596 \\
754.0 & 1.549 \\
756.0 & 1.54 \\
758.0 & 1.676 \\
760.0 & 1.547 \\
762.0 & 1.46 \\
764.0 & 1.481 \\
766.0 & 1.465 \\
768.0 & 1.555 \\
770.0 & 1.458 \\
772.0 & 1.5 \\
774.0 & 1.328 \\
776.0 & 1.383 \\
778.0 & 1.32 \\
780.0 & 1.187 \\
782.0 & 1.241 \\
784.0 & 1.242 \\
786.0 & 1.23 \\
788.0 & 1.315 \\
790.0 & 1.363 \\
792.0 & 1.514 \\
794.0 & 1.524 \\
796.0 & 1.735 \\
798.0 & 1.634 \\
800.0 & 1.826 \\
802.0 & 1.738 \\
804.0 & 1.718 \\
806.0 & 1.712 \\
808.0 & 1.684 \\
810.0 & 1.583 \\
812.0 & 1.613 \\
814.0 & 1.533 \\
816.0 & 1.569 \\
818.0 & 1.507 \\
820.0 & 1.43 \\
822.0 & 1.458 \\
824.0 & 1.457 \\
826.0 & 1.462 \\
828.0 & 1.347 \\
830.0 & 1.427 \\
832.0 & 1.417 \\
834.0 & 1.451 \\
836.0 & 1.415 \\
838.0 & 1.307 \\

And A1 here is 0.17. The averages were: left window 1.54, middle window 1.35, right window 1.61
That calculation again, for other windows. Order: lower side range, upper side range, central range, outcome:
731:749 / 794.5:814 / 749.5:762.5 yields 0.02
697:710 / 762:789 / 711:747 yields -0.18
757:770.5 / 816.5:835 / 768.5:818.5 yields -0.01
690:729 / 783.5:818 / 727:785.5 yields 0.01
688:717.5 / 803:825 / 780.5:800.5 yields 0.07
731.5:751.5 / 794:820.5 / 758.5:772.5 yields 0.07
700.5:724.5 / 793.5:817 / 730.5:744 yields -0.08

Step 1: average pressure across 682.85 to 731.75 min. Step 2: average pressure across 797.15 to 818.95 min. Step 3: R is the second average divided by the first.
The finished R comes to 1.1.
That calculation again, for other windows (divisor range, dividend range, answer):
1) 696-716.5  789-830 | 1.16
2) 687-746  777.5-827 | 1.01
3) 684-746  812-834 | 0.98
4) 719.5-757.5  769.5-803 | 0.93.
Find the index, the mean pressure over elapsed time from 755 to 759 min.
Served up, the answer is 1.61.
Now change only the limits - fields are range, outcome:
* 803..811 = 1.67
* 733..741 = 1.59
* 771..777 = 1.4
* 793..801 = 1.68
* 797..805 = 1.73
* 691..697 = 1.54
